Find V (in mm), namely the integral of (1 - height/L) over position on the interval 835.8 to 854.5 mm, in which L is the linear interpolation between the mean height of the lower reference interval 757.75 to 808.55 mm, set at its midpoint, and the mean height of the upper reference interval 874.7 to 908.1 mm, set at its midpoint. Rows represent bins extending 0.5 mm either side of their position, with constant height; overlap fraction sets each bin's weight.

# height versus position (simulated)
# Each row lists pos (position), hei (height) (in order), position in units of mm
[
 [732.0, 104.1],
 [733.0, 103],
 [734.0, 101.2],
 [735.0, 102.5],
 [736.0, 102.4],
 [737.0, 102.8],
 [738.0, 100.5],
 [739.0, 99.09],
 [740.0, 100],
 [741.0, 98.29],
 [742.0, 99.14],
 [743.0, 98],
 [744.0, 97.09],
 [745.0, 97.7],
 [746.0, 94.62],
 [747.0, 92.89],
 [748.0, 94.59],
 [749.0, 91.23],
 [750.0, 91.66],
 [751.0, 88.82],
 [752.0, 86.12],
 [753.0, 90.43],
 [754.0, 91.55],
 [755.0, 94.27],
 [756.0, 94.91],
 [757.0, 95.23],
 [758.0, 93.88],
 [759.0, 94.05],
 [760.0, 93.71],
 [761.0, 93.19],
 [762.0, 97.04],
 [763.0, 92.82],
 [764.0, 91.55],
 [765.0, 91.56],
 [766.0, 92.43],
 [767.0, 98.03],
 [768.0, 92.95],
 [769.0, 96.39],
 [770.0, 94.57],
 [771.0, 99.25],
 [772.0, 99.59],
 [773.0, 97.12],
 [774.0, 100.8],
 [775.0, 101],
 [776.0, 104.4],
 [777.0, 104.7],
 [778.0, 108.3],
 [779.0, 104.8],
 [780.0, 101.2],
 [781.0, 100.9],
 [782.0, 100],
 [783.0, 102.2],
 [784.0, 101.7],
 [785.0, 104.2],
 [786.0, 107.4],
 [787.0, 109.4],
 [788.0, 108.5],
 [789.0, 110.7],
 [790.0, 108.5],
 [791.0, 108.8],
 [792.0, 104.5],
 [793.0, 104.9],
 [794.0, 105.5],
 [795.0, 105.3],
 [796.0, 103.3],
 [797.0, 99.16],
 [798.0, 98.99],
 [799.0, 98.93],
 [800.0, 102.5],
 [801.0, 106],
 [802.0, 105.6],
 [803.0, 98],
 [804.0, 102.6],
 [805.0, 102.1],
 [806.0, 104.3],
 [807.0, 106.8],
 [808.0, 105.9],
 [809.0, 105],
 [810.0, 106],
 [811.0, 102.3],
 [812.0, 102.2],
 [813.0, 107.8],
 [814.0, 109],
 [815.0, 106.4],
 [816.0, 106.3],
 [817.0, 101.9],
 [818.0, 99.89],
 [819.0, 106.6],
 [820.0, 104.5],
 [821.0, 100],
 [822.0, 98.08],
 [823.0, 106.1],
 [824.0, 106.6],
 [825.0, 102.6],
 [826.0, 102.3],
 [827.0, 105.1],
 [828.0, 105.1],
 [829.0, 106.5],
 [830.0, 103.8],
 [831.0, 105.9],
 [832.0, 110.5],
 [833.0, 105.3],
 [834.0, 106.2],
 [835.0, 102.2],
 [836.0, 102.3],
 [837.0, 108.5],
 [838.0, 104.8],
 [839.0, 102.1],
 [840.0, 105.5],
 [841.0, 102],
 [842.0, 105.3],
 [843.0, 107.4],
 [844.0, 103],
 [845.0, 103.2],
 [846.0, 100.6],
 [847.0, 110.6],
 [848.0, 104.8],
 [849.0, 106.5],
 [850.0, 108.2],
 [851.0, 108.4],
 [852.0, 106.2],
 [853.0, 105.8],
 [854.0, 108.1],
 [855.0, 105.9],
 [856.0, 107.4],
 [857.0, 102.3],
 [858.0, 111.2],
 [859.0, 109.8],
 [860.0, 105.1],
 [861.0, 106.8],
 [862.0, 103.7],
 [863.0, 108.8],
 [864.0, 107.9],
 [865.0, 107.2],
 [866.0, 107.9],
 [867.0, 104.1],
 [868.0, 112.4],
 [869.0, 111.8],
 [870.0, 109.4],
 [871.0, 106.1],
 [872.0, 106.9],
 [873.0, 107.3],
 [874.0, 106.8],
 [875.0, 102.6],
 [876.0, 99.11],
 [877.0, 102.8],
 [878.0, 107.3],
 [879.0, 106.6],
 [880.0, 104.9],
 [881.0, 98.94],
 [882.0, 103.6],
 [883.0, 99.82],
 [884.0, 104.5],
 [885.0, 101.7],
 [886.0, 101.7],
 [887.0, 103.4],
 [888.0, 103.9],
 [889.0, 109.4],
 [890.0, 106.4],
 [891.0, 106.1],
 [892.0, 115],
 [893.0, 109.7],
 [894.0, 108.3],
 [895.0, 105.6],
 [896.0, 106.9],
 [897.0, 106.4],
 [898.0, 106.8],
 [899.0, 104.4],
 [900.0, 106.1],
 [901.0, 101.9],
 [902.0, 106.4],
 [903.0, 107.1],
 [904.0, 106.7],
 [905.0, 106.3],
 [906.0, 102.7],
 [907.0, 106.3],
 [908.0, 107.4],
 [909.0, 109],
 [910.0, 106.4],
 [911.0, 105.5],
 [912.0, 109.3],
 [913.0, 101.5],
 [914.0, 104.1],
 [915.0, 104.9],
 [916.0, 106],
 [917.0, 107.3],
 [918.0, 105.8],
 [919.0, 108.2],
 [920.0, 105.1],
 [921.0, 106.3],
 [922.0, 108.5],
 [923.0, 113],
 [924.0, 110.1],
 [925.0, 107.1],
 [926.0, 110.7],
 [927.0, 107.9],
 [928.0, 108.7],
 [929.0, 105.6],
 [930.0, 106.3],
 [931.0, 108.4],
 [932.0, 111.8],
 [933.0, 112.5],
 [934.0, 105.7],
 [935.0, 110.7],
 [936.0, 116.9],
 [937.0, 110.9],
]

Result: -0.4 mm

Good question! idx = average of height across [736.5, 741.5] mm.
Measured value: 100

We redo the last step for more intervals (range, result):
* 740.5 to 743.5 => 98.5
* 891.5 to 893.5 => 112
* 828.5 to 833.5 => 106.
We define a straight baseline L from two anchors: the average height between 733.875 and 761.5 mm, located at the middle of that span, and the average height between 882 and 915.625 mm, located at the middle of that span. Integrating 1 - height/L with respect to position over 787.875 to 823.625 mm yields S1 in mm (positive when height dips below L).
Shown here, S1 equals -1.7 mm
